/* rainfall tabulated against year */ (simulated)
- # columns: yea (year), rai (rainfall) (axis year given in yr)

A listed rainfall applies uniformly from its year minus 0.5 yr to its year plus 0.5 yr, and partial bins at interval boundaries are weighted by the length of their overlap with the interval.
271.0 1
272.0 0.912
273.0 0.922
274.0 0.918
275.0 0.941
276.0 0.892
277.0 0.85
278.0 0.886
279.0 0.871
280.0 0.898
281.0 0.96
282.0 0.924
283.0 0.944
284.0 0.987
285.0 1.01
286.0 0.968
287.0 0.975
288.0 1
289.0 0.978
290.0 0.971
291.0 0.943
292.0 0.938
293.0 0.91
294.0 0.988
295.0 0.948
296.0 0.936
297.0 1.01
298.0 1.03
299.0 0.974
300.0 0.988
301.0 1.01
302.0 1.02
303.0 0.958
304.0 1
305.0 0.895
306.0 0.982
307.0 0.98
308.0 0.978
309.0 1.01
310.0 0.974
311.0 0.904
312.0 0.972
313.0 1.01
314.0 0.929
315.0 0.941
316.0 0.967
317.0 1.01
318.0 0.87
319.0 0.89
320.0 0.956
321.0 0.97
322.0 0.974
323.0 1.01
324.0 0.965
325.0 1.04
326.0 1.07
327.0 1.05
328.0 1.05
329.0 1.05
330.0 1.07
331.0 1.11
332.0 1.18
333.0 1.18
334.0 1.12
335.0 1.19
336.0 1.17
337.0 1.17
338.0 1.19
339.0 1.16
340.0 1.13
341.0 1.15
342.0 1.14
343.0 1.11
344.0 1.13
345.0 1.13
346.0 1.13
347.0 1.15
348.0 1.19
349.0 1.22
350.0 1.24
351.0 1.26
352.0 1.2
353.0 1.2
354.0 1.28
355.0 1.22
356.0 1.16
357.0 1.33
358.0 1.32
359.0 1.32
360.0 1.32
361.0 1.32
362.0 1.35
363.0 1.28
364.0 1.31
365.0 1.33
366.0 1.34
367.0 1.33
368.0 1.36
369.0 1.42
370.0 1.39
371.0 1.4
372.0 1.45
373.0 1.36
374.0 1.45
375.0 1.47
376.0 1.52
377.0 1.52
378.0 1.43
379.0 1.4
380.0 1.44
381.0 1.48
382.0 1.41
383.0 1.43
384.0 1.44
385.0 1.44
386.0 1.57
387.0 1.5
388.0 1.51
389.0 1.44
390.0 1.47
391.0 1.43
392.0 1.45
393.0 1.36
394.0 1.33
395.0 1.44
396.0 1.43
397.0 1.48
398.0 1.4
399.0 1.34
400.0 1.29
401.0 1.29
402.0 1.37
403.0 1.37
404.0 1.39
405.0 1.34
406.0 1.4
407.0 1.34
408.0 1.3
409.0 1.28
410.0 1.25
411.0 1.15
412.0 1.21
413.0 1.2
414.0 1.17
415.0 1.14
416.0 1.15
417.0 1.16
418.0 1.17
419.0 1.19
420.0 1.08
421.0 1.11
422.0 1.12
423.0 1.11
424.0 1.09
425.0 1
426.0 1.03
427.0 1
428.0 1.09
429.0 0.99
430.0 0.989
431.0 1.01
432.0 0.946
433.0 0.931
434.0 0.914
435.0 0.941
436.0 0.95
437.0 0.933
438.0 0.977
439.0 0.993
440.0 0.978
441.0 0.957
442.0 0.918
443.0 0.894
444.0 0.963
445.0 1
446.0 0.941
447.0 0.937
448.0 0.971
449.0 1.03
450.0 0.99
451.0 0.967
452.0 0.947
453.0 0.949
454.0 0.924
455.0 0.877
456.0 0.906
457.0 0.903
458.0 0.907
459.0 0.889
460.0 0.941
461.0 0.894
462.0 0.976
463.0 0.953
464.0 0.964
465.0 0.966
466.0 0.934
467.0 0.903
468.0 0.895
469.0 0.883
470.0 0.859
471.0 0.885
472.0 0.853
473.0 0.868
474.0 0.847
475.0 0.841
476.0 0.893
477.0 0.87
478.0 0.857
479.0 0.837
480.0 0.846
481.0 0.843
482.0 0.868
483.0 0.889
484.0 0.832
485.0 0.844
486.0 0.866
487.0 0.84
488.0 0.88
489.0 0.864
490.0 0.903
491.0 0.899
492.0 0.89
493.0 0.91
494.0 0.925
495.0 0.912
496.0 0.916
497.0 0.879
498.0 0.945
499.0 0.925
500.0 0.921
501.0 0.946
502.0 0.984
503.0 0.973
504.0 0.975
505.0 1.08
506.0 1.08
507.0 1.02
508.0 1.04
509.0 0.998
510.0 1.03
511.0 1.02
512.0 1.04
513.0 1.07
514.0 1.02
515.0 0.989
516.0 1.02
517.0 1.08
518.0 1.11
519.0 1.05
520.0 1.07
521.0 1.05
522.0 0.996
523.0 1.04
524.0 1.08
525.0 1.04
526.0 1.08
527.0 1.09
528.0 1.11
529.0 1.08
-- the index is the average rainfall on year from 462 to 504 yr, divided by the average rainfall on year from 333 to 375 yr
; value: 0.7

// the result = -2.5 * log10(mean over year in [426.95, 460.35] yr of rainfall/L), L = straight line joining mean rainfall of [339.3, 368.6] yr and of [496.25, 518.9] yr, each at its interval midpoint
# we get 0.16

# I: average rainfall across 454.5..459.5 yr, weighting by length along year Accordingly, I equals 0.896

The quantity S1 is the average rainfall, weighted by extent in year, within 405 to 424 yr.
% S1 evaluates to 1.2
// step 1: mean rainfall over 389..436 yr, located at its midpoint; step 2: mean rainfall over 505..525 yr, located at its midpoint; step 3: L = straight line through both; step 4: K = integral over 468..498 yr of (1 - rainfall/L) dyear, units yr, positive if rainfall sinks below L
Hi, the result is 6.0 yr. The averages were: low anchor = 1.21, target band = 0.874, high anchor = 1.04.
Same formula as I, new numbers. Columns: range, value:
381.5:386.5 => 1.46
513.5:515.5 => 1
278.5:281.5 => 0.91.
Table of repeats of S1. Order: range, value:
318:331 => 1.01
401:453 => 1.08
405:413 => 1.27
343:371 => 1.27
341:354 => 1.18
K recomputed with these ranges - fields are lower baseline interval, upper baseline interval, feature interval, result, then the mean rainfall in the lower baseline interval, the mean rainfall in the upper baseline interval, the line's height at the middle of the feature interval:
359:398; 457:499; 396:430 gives 0.65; 1.41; 0.89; 1.23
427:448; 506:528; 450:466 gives 0.85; 0.964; 1.05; 0.985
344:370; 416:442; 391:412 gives -4.30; 1.27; 1.03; 1.12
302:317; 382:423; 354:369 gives -1.85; 0.968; 1.32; 1.17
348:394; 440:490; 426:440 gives 1.16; 1.37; 0.906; 1.06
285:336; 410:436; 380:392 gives -4.71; 0.999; 1.08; 1.05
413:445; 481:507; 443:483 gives 2.50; 1.03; 0.918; 0.972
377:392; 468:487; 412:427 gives 1.37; 1.46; 0.86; 1.23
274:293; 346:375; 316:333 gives 1.72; 0.939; 1.3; 1.13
